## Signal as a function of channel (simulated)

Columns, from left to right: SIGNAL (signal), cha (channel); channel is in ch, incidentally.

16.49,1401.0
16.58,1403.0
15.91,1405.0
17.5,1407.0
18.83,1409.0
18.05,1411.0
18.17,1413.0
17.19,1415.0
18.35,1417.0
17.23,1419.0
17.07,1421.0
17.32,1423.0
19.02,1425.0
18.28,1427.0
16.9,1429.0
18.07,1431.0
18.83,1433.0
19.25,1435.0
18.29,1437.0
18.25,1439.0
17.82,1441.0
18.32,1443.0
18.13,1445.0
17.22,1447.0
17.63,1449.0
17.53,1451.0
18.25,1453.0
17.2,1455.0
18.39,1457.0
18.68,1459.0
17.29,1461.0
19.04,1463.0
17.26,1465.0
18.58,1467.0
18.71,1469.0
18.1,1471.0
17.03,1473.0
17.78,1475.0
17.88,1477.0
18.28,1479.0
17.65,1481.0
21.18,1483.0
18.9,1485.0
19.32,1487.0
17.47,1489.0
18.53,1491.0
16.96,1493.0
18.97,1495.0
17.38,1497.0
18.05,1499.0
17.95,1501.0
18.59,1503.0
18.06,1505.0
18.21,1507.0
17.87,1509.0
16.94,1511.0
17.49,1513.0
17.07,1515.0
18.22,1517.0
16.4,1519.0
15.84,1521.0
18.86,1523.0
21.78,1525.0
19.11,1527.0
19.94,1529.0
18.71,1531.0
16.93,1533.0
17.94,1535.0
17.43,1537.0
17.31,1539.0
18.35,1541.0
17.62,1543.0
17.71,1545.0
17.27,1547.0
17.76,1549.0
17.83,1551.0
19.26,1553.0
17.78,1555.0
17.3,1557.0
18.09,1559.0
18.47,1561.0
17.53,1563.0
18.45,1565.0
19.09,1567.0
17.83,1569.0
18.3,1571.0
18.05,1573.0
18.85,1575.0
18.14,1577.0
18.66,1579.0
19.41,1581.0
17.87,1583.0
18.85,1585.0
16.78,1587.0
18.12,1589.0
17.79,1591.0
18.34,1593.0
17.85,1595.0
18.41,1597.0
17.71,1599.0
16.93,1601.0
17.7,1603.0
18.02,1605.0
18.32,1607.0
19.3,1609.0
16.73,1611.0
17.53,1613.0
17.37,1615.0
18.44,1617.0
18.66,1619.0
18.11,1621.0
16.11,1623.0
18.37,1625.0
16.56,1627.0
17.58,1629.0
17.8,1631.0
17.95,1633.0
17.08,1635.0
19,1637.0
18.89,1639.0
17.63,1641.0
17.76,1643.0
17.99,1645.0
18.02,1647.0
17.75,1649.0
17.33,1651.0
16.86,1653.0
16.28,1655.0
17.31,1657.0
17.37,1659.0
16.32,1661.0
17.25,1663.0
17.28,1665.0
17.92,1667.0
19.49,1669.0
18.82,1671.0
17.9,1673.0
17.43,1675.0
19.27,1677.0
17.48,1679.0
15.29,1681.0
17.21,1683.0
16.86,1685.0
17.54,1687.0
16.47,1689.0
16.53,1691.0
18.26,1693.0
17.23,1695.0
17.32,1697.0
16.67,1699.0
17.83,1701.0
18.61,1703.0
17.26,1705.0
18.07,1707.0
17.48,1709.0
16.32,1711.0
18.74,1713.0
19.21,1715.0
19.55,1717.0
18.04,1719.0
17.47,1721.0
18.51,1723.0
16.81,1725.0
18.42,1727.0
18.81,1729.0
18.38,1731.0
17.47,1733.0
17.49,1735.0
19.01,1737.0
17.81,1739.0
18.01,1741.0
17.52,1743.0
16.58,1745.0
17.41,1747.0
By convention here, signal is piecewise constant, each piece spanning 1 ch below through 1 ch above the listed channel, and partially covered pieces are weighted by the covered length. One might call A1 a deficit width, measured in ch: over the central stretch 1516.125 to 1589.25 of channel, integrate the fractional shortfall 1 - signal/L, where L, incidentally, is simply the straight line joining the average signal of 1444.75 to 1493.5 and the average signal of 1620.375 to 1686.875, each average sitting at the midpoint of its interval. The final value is -1.1 ch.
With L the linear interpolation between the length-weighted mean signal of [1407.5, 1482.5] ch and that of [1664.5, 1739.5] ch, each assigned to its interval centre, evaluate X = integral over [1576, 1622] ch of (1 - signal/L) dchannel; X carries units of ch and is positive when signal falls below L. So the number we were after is -0.41 ch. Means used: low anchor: 18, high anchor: 17.8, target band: 18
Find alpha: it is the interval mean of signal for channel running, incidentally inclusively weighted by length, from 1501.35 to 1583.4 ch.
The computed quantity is 18.1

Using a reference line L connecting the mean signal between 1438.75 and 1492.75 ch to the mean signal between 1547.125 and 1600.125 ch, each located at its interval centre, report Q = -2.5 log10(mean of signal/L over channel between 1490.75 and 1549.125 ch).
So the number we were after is 0.01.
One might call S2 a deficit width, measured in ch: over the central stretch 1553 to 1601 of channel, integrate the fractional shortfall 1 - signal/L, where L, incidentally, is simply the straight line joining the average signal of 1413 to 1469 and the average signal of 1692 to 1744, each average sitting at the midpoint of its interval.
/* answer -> -0.5 ch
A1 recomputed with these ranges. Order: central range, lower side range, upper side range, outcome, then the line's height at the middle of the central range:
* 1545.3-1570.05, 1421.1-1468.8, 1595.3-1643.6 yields -0.2 ch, 17.9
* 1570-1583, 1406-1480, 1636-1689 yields -0.6 ch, 17.8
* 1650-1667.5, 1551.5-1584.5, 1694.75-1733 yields 1.0 ch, 18.1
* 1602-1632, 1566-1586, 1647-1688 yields 0.4 ch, 18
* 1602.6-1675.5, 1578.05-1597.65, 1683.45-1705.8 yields 0.2 ch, 17.8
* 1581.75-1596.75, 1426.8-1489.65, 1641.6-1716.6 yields -0.2 ch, 17.8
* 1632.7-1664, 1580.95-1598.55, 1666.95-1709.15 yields 0.4 ch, 17.8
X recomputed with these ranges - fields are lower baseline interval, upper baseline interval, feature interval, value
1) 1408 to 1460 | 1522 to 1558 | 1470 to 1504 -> -0.18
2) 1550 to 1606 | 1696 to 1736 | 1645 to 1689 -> 1.29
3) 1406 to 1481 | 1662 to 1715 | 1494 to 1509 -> -0.22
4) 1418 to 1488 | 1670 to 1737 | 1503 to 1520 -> 0.42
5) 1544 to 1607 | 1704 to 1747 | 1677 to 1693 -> 0.85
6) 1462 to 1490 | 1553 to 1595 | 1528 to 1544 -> 0.21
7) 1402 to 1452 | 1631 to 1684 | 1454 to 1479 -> -0.29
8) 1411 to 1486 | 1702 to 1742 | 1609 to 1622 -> 0.11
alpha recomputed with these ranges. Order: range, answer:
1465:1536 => 18.2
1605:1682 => 17.7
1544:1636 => 18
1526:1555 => 18.1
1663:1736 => 17.8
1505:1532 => 18.2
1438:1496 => 18.1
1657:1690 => 17.5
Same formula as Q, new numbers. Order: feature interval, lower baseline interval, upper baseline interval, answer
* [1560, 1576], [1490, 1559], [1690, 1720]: -0.023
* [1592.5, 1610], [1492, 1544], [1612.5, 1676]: -0.016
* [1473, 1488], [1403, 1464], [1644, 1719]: -0.045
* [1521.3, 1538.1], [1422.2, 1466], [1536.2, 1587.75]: -0.037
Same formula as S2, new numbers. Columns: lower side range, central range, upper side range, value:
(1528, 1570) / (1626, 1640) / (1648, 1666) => -0.4 ch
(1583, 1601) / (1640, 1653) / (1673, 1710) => 0.0 ch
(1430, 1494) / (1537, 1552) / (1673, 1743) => 0.3 ch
